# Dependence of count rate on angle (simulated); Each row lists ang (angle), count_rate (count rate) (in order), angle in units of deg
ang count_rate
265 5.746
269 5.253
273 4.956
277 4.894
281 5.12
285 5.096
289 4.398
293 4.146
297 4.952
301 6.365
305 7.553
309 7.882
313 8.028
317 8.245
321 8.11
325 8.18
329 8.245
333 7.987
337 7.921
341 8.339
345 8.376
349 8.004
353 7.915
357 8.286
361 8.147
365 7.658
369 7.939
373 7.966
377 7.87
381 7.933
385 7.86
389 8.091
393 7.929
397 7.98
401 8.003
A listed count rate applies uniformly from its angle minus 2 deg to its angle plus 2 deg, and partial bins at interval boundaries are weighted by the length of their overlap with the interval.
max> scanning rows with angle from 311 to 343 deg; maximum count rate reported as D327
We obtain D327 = 8.339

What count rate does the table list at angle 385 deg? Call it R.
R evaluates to 7.86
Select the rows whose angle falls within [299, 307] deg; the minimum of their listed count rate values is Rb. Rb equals 6.365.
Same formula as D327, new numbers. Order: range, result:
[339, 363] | 8.376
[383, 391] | 8.091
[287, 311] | 7.882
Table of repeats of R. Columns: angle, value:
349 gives 8.004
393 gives 7.929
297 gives 4.952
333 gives 7.987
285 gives 5.096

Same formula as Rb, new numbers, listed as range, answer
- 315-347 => 7.921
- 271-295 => 4.146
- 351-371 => 7.658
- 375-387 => 7.86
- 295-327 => 4.952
